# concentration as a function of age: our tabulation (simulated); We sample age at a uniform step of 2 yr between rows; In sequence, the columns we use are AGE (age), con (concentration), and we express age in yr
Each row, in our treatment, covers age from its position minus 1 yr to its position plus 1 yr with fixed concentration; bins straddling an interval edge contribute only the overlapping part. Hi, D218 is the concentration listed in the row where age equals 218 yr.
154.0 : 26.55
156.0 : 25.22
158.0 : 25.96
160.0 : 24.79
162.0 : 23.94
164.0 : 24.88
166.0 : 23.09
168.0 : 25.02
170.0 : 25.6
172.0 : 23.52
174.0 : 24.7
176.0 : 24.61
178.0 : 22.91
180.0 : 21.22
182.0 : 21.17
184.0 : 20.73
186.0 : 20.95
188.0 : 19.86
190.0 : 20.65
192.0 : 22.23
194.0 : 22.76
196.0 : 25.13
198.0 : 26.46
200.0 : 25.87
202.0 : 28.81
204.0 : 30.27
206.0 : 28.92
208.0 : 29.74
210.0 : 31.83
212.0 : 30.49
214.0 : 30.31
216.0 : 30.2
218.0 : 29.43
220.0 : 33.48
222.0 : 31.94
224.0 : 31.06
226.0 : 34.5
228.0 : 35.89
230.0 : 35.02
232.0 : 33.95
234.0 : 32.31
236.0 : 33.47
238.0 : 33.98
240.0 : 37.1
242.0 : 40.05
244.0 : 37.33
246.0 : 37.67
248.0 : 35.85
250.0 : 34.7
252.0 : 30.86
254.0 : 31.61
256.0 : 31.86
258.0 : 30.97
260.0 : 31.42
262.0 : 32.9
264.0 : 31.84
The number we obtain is 29.43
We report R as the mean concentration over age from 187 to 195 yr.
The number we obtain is 21.4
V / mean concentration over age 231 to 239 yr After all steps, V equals 33.4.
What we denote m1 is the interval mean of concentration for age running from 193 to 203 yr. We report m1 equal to 25.8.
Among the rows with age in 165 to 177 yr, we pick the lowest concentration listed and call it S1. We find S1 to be 23.09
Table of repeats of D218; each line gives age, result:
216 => 30.2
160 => 24.79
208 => 29.74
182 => 21.17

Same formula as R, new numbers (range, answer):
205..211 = 30.2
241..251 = 37.1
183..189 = 20.5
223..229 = 33.8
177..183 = 21.8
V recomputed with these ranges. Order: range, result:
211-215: 30.4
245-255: 34.1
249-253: 32.8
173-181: 23.4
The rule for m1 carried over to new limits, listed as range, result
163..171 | 24.6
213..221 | 30.9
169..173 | 24.6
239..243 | 38.6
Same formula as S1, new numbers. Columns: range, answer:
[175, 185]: 20.73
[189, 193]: 20.65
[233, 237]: 32.31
